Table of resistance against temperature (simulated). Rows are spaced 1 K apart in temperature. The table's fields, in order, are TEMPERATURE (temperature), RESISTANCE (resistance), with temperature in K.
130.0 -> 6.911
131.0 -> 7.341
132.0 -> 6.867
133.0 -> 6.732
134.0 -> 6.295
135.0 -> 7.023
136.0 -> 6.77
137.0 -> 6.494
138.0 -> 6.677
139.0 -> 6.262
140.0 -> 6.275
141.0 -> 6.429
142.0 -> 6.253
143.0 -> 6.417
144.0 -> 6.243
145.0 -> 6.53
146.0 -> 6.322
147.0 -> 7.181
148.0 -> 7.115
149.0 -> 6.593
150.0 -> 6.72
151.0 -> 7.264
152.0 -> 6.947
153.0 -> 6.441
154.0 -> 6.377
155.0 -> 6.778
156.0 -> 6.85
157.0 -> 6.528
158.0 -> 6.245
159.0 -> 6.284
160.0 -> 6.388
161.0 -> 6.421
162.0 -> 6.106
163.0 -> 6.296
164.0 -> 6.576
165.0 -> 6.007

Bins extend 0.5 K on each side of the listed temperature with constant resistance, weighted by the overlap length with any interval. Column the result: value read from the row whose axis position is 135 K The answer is 7.023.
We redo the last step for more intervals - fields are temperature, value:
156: 6.85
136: 6.77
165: 6.007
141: 6.429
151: 7.264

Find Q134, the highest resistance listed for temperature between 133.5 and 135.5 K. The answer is 7.023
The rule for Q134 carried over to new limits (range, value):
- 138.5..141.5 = 6.429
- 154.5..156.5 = 6.85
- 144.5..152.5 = 7.264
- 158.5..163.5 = 6.421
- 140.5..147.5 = 7.181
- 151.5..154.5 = 6.947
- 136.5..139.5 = 6.677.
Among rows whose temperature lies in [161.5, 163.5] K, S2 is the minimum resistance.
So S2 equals 6.106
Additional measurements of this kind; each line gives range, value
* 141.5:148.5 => 6.243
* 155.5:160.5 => 6.245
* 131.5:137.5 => 6.295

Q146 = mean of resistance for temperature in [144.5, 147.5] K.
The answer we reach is 6.68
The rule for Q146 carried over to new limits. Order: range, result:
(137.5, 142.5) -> 6.38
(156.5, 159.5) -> 6.35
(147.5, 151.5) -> 6.92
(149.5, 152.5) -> 6.98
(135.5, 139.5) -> 6.55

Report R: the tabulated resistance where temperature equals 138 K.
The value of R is 6.677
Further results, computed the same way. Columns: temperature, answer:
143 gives 6.417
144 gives 6.243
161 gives 6.421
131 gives 7.341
